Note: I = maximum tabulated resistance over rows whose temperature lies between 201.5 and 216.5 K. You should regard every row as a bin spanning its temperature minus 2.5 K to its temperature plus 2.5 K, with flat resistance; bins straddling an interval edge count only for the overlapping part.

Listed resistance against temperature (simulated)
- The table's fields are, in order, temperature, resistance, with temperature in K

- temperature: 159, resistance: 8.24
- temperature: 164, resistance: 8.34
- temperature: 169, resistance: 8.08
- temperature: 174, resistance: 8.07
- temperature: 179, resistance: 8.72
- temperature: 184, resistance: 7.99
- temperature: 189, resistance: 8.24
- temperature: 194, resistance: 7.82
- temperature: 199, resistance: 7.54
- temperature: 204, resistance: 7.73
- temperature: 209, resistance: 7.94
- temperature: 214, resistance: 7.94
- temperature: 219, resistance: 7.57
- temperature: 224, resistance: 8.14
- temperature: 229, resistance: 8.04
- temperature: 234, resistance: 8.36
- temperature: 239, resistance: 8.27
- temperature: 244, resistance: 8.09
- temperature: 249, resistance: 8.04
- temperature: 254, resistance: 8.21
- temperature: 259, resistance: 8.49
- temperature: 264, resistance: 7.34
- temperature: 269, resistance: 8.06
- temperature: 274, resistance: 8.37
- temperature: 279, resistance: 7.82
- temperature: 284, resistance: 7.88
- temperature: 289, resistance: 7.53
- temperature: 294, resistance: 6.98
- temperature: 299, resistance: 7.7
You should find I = 7.94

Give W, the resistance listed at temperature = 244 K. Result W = 8.09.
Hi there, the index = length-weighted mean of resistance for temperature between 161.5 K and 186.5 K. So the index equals 8.24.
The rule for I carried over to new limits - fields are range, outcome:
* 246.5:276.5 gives 8.49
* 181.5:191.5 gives 8.24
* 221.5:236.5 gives 8.36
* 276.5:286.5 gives 7.88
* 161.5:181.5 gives 8.72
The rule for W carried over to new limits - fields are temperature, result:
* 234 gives 8.36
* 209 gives 7.94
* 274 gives 8.37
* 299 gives 7.7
